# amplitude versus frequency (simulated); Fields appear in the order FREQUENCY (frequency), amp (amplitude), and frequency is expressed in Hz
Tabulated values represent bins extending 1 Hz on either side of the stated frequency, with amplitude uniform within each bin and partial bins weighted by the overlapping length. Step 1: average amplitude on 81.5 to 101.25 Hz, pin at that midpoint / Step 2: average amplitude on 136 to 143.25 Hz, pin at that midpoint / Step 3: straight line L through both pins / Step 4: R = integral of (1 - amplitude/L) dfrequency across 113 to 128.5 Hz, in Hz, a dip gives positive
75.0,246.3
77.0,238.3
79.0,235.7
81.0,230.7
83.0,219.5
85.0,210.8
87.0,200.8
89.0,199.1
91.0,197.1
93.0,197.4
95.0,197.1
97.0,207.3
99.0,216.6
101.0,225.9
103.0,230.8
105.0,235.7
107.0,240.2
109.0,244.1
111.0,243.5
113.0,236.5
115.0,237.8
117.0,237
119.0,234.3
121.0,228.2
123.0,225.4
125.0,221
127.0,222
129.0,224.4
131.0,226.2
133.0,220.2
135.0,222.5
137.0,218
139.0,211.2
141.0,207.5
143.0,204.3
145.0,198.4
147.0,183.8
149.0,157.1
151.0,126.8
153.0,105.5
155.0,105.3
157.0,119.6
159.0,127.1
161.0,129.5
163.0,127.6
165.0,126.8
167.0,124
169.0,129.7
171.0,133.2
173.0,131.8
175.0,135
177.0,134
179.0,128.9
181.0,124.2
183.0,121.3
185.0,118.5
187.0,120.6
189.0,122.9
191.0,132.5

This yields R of -1.5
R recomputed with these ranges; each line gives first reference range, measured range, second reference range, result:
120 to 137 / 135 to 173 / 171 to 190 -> 5.21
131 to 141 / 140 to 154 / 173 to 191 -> 2.00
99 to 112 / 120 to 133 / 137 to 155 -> -1.38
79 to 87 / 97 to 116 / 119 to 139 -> -1.00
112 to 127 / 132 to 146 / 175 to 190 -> -0.96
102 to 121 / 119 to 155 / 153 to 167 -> -4.30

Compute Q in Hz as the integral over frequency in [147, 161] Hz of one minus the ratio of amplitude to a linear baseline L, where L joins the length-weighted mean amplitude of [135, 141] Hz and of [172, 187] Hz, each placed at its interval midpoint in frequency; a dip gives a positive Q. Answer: 4.1 Hz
